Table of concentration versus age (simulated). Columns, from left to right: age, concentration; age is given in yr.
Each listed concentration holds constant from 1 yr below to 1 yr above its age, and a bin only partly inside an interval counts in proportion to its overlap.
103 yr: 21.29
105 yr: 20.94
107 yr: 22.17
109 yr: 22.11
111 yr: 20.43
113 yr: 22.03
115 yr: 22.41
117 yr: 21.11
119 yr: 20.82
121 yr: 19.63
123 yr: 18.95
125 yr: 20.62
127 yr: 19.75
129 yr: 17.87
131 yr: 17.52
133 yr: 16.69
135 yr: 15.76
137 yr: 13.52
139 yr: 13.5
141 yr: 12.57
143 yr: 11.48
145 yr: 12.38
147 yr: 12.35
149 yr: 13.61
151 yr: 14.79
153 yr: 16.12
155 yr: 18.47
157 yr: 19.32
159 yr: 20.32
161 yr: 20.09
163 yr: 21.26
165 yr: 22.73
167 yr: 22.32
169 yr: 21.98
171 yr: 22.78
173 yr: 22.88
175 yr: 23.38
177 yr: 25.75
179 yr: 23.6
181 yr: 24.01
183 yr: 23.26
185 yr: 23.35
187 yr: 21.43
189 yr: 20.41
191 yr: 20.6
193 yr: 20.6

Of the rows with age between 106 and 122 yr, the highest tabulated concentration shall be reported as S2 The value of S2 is 22.41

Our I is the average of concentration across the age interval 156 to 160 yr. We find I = 19.8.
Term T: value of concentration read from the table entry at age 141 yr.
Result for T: 12.57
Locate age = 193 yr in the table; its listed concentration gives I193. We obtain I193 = 20.6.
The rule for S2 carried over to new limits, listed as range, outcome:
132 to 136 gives 16.69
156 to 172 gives 22.78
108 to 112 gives 22.11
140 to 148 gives 12.57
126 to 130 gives 19.75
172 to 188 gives 25.75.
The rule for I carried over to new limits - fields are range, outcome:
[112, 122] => 21.2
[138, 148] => 12.5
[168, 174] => 22.5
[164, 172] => 22.5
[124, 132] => 18.9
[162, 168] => 22.1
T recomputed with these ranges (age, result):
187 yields 21.43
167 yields 22.32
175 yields 23.38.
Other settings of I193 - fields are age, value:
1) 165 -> 22.73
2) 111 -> 20.43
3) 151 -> 14.79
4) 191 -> 20.6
